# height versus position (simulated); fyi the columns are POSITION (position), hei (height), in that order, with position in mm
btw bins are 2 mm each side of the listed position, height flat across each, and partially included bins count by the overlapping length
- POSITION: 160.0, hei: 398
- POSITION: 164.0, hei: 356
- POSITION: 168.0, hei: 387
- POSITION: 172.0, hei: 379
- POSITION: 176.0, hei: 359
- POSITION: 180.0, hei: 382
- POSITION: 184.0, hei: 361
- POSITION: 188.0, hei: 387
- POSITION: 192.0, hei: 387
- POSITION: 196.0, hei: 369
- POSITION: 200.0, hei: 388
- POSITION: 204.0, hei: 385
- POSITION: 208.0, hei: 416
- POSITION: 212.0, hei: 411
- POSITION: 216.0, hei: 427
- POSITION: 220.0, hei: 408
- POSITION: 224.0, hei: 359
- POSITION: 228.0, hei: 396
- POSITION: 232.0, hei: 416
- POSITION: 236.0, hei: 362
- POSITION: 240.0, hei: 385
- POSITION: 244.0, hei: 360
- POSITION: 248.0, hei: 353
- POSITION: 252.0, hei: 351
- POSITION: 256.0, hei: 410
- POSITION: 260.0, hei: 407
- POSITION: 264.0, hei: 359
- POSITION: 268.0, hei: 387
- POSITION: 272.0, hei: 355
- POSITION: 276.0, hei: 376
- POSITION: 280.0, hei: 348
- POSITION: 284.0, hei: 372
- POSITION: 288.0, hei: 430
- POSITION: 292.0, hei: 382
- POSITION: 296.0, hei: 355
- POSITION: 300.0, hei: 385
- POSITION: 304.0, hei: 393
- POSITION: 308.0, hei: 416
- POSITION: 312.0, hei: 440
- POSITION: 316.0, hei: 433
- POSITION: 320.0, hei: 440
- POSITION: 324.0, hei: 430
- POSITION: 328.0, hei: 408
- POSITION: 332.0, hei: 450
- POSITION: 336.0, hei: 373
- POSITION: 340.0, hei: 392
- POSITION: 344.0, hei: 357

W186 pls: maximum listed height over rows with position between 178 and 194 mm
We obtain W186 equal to 387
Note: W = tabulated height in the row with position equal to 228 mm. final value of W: 396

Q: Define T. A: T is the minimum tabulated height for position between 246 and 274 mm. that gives 351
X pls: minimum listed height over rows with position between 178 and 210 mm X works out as 361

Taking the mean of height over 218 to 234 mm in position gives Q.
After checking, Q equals 395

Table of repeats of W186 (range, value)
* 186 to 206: 388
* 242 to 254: 360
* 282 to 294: 430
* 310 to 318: 440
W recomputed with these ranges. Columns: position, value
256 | 410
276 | 376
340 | 392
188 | 387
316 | 433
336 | 373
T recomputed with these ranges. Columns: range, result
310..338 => 373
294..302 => 355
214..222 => 408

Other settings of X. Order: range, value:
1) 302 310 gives 393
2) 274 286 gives 348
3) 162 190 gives 356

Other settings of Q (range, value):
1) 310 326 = 436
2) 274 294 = 382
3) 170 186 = 370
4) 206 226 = 404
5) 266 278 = 373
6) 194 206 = 381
